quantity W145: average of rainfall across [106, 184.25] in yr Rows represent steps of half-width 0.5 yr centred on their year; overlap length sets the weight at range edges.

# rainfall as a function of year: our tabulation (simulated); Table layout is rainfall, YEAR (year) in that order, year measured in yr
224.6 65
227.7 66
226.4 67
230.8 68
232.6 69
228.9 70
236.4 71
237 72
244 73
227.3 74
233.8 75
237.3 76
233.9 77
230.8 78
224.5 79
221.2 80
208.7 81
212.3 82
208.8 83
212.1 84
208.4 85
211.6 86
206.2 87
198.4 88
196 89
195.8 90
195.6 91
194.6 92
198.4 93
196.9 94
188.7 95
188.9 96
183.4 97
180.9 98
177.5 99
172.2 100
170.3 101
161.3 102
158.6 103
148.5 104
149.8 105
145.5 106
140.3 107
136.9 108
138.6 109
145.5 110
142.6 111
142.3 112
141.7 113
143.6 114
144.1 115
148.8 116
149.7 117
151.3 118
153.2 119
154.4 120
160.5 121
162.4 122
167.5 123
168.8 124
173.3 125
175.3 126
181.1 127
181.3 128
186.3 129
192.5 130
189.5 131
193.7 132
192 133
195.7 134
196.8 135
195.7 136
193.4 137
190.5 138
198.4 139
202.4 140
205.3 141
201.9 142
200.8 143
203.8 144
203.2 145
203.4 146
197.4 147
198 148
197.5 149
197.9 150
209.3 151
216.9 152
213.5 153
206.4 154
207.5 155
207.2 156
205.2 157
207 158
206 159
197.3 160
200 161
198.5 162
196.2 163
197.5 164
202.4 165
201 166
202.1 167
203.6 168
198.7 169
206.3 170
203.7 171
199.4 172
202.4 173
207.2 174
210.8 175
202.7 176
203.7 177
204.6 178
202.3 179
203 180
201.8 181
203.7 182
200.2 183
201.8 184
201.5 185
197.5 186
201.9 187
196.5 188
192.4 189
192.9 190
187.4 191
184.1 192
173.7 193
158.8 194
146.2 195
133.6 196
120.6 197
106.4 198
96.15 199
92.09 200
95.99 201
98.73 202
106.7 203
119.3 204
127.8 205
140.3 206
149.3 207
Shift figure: 188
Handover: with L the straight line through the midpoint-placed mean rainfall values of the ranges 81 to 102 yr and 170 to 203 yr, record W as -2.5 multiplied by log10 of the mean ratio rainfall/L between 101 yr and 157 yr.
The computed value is 0.05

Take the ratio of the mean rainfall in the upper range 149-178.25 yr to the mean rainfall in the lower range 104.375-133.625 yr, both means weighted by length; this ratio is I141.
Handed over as 1.27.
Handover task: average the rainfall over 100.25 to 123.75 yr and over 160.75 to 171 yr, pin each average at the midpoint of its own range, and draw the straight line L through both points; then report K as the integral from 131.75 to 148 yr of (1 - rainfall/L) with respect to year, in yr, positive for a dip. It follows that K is -2.0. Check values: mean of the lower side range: 151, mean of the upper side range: 201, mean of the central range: 198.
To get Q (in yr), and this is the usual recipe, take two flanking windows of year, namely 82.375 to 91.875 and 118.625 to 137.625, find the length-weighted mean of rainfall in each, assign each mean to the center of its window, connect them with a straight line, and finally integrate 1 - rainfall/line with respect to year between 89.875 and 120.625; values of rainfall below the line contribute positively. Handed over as 5.0 yr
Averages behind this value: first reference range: 203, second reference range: 180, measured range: 162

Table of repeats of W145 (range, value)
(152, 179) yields 204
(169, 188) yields 203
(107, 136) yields 165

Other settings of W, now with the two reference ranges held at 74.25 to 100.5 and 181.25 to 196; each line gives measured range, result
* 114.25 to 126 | 0.25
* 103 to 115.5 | 0.36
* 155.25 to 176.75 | -0.07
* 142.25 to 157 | -0.06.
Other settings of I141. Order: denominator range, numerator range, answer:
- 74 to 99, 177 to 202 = 0.82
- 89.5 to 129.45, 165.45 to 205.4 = 1.06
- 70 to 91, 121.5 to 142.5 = 0.86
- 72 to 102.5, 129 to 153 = 0.97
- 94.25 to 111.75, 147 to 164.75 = 1.27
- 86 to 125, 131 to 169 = 1.21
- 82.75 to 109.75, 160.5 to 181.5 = 1.13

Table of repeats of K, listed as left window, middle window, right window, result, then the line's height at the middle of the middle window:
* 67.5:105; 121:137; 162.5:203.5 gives 0.83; 193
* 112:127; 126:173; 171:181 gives -4.64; 182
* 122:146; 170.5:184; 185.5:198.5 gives -2.27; 174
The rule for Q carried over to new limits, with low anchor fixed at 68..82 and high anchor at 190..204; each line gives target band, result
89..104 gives 2.2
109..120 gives 2.9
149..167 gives -4.4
